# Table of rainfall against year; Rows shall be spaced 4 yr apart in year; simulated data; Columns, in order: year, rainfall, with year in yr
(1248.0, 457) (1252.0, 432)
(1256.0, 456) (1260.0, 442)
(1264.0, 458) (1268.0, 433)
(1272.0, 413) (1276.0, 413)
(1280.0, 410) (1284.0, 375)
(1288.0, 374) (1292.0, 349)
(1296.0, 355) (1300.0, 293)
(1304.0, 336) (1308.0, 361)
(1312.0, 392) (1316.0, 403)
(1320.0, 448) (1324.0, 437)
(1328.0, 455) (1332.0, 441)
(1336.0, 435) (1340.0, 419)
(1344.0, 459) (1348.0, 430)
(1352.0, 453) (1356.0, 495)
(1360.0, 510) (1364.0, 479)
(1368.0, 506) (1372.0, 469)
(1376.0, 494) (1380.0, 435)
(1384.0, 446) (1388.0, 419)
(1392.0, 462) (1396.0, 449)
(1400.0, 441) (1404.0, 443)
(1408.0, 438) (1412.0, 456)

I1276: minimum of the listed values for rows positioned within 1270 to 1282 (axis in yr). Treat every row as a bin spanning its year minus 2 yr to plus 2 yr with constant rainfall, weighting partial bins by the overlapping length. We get 410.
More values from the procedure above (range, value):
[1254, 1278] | 413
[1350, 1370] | 453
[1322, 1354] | 419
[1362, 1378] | 469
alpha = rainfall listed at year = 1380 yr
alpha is 435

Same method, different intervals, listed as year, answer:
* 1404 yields 443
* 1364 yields 479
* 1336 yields 435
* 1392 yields 462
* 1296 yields 355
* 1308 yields 361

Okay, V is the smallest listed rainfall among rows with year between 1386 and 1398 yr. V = 419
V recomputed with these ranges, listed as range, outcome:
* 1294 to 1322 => 293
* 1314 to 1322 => 403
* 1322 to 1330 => 437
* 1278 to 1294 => 349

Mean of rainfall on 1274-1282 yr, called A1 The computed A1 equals 412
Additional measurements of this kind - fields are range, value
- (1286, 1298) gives 359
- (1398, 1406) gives 442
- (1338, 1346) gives 439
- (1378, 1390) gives 433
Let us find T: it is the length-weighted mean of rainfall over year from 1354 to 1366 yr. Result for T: 495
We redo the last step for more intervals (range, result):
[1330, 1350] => 437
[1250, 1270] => 444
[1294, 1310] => 336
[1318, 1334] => 445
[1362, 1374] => 485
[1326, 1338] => 444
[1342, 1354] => 447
